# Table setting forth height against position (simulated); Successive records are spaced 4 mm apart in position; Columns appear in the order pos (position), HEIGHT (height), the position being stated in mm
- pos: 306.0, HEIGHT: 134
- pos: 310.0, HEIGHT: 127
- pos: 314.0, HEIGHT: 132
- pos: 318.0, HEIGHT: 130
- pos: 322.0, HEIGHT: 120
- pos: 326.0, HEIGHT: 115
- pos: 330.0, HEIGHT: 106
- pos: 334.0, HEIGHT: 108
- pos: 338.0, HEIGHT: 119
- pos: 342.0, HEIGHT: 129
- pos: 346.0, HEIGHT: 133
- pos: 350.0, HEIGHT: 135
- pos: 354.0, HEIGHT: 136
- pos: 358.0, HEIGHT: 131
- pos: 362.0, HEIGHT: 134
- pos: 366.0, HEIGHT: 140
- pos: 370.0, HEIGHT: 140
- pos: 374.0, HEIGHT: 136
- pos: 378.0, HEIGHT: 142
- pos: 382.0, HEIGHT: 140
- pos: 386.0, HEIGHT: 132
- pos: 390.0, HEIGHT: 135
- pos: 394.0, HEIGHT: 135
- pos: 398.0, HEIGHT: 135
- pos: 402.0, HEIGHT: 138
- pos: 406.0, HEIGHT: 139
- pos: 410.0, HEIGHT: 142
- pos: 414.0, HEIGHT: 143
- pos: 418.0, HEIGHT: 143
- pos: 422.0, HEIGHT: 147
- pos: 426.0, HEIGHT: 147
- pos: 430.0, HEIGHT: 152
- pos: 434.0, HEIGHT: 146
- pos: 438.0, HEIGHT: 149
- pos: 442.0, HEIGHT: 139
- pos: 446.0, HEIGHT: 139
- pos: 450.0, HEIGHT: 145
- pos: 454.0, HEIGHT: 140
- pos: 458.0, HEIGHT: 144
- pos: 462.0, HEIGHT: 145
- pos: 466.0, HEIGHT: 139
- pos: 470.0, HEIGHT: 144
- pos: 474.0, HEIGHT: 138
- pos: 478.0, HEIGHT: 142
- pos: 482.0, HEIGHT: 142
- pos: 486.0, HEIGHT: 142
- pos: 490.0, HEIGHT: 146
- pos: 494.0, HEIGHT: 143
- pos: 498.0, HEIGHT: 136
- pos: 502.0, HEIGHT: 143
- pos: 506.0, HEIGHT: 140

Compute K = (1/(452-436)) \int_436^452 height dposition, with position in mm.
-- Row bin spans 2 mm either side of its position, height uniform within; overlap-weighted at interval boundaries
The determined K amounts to 143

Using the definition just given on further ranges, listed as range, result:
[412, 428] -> 145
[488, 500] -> 142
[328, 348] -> 119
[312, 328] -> 124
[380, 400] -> 135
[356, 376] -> 136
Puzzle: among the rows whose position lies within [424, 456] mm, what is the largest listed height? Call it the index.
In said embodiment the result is 152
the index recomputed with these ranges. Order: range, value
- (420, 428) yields 147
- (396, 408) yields 139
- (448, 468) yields 145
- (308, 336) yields 132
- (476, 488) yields 142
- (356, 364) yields 134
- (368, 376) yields 140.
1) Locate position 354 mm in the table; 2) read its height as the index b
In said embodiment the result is 136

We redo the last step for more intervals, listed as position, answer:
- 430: 152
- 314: 132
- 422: 147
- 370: 140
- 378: 142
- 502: 143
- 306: 134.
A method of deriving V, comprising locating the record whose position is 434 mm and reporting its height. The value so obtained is 146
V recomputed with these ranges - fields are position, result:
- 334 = 108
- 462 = 145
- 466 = 139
